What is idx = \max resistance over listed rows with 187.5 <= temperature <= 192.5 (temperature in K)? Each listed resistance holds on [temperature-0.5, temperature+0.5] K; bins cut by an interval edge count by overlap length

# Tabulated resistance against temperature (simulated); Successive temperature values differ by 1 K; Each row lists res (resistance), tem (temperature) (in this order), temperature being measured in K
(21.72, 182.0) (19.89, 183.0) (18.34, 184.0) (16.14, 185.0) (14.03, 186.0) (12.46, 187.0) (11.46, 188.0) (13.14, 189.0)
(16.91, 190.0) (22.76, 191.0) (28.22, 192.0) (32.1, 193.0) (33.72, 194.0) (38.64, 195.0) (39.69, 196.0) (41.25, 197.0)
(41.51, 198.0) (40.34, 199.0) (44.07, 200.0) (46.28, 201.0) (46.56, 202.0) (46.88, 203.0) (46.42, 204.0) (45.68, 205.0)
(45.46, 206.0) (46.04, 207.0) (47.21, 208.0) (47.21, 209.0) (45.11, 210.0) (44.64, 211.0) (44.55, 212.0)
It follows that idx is 28.22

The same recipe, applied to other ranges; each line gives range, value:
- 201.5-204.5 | 46.88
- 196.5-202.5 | 46.56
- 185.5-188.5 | 14.03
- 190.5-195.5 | 38.64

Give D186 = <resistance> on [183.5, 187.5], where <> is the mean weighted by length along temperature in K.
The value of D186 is 15.2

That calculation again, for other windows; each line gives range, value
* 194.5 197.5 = 39.9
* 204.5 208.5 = 46.1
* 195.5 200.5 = 41.4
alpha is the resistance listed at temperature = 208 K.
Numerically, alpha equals 47.21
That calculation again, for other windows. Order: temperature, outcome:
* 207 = 46.04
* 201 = 46.28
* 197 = 41.25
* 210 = 45.11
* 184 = 18.34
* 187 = 12.46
